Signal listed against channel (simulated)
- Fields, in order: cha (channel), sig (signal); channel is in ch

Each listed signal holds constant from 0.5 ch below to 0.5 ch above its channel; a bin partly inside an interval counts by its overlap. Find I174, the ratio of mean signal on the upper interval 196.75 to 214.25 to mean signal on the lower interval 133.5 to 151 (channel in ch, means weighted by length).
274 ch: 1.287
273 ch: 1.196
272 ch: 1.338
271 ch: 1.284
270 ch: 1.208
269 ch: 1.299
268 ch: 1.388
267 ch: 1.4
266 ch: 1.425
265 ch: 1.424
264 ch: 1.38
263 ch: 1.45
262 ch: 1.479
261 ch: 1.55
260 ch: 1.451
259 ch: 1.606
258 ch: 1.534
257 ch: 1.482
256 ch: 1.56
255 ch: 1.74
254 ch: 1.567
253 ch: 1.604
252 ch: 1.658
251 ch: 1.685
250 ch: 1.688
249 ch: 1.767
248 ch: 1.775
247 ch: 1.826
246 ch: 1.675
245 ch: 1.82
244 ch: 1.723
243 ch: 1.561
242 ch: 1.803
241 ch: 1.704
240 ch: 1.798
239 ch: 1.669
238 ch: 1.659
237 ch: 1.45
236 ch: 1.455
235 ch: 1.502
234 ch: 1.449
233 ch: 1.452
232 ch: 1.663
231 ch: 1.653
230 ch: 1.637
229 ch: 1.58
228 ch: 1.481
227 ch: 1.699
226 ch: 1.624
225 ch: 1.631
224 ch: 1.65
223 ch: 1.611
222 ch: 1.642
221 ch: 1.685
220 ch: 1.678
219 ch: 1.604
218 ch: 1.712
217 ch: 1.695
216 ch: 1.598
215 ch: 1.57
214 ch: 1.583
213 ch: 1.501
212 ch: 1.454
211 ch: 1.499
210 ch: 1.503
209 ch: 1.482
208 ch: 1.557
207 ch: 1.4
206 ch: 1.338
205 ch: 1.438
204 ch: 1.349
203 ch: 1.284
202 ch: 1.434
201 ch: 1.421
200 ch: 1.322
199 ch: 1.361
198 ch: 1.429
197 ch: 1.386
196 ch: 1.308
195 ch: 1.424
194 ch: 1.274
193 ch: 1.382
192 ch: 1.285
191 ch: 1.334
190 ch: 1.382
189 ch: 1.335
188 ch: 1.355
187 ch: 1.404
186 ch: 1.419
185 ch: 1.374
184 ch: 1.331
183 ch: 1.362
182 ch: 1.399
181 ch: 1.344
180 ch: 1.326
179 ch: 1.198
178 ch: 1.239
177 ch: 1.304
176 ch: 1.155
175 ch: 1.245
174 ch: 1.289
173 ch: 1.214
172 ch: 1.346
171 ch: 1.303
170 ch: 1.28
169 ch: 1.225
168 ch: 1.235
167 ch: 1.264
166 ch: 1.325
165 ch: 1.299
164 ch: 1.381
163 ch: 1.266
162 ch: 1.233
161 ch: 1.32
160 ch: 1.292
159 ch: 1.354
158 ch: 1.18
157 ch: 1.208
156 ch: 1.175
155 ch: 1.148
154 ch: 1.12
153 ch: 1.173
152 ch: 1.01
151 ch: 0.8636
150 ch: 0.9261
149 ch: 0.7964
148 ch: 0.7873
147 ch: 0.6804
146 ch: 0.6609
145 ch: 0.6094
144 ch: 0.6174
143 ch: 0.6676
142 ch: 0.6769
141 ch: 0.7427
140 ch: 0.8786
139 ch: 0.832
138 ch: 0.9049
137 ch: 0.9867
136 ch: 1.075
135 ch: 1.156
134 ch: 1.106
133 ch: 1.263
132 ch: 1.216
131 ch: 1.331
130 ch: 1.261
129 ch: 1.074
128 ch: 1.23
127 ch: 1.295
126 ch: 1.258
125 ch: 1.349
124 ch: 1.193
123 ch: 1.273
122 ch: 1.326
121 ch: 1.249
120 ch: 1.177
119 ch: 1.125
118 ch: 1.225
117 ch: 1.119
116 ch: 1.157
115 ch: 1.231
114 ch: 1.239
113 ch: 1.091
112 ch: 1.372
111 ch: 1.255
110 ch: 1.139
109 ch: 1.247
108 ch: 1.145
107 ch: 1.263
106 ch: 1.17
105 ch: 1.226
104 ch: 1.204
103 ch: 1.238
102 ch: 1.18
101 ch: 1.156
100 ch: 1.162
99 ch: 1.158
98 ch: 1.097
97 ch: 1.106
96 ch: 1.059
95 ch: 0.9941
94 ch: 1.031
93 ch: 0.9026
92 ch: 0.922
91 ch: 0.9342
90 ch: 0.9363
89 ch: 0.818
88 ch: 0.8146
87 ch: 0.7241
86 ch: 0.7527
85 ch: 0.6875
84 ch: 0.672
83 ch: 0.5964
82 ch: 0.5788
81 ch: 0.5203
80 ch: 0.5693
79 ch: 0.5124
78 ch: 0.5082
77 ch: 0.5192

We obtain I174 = 1.7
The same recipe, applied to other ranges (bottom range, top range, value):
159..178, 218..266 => 1.26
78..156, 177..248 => 1.48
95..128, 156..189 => 1.08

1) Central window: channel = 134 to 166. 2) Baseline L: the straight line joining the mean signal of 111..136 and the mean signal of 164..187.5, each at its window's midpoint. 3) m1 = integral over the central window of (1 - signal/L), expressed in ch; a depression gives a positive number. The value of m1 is 6.47 ch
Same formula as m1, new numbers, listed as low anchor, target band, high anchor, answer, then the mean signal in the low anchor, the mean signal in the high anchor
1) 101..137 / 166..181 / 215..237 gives 1.5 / 1.21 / 1.6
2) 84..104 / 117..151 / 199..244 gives 3.6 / 0.981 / 1.56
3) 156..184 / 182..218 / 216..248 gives 0.9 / 1.28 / 1.64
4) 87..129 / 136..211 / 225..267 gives 8.9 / 1.14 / 1.6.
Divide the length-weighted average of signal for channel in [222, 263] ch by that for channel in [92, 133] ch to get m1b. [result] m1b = 1.4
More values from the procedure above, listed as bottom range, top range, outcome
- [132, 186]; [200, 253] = 1.42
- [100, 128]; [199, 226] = 1.25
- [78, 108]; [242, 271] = 1.68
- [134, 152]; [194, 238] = 1.83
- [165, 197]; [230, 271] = 1.20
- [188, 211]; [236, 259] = 1.20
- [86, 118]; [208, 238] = 1.44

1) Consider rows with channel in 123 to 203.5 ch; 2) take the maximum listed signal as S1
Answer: 1.434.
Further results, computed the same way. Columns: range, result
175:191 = 1.419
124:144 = 1.349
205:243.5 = 1.803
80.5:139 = 1.372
